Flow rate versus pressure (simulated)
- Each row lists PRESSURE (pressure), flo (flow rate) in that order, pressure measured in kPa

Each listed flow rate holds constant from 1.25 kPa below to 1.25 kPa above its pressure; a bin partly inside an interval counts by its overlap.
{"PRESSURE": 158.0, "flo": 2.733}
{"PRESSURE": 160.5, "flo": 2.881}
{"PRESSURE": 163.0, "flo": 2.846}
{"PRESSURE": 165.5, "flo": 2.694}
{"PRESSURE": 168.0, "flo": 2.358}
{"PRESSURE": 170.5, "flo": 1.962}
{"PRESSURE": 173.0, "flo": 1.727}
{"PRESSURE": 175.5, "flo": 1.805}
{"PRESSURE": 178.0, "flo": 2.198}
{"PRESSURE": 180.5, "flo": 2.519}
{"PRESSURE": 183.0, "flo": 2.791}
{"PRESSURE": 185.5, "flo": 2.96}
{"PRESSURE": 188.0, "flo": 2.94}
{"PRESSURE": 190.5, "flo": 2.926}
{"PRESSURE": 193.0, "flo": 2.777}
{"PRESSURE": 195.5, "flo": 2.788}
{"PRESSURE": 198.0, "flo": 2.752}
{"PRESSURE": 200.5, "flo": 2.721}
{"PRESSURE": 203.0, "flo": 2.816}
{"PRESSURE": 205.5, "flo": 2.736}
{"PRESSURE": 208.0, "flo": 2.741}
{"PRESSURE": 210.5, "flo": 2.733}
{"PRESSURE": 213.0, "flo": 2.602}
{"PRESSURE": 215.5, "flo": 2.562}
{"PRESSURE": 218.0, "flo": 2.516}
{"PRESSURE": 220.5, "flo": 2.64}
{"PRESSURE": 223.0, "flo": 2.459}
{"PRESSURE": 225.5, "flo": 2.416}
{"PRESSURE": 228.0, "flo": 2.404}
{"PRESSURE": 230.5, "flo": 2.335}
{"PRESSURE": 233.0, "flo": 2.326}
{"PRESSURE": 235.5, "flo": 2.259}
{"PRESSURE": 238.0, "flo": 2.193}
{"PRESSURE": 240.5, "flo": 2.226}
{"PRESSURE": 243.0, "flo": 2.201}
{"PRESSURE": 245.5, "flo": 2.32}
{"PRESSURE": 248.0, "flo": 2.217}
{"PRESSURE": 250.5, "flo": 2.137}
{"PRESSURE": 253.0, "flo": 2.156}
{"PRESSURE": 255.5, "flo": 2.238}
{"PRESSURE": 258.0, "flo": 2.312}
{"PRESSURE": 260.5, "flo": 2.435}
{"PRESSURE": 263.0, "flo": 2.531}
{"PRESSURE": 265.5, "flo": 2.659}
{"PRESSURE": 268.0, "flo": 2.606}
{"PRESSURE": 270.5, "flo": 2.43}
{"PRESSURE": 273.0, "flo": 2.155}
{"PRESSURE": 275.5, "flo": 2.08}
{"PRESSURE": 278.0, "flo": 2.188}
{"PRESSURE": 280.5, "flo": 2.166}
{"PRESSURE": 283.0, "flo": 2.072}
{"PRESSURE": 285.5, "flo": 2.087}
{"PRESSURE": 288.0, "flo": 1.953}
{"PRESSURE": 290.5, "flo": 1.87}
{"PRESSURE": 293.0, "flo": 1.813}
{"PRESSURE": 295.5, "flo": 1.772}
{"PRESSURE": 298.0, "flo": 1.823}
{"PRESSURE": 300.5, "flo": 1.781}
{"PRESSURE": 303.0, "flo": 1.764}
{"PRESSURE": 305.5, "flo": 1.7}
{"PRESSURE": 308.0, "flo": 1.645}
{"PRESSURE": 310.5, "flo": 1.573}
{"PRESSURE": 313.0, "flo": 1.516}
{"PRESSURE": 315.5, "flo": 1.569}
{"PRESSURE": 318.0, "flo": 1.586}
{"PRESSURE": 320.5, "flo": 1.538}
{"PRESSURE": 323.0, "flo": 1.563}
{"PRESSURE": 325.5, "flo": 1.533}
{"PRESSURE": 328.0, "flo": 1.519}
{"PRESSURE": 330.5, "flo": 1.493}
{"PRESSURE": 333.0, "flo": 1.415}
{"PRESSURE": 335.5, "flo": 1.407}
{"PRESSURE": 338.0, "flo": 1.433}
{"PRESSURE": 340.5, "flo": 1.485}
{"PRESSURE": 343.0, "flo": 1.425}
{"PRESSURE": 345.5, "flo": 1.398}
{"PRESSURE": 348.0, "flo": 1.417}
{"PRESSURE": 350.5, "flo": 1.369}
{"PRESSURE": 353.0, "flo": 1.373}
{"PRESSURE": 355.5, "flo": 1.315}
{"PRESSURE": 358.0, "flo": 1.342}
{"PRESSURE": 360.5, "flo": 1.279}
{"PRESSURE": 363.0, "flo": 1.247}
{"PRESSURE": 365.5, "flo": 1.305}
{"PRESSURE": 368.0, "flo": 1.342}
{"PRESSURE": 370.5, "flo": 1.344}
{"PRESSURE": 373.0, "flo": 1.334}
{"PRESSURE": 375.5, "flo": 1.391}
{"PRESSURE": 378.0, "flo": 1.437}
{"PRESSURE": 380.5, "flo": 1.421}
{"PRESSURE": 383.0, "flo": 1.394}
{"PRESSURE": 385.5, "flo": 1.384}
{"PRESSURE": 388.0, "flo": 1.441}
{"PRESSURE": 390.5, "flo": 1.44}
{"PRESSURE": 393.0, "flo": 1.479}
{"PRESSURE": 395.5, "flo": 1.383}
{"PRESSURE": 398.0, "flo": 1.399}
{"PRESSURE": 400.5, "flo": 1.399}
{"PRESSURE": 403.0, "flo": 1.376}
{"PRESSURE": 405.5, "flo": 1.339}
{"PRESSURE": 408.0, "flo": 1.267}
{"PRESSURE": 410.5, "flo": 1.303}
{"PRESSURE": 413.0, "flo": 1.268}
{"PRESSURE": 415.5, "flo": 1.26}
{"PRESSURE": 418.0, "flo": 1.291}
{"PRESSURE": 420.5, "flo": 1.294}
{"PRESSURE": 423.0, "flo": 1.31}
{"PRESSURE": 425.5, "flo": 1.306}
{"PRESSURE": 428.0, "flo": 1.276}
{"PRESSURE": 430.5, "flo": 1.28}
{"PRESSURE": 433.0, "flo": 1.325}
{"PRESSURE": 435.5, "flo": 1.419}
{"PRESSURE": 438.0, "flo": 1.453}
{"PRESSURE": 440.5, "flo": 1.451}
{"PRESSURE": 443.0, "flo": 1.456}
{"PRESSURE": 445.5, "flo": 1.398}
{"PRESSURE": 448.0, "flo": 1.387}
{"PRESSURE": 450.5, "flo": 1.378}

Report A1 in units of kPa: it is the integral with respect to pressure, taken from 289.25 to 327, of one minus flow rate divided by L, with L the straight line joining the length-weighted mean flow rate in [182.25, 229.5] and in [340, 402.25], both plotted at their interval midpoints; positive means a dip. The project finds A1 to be 4.3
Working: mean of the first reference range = 2.7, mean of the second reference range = 1.38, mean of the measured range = 1.67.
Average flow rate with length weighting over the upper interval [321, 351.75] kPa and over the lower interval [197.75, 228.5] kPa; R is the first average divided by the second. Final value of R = 0.6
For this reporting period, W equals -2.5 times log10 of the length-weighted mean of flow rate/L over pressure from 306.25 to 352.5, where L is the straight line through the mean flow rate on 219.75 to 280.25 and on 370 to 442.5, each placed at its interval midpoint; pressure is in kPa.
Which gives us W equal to 0.224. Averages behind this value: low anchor 2.32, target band 1.49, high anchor 1.36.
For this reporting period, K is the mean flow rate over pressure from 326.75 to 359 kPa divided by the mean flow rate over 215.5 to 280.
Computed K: 0.6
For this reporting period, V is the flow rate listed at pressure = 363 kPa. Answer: 1.247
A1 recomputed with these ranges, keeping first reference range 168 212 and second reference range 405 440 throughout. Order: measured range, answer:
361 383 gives 3.3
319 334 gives 2.6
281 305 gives 1.6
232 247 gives 0.4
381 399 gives 0.9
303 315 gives 1.9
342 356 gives 2.7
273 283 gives -0.2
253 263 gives -0.6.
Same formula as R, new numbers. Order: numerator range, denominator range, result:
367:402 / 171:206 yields 0.54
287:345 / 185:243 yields 0.62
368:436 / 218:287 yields 0.59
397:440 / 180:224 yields 0.49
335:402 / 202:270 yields 0.57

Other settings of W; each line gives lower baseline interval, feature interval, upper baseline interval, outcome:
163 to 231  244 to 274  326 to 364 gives -0.14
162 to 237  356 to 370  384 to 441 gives 0.24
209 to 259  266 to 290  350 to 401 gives -0.07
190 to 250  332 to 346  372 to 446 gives 0.25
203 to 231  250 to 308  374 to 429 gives 0.03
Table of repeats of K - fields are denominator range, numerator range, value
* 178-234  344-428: 0.51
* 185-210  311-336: 0.54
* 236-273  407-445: 0.57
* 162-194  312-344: 0.60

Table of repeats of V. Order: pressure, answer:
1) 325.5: 1.533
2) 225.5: 2.416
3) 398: 1.399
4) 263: 2.531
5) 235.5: 2.259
